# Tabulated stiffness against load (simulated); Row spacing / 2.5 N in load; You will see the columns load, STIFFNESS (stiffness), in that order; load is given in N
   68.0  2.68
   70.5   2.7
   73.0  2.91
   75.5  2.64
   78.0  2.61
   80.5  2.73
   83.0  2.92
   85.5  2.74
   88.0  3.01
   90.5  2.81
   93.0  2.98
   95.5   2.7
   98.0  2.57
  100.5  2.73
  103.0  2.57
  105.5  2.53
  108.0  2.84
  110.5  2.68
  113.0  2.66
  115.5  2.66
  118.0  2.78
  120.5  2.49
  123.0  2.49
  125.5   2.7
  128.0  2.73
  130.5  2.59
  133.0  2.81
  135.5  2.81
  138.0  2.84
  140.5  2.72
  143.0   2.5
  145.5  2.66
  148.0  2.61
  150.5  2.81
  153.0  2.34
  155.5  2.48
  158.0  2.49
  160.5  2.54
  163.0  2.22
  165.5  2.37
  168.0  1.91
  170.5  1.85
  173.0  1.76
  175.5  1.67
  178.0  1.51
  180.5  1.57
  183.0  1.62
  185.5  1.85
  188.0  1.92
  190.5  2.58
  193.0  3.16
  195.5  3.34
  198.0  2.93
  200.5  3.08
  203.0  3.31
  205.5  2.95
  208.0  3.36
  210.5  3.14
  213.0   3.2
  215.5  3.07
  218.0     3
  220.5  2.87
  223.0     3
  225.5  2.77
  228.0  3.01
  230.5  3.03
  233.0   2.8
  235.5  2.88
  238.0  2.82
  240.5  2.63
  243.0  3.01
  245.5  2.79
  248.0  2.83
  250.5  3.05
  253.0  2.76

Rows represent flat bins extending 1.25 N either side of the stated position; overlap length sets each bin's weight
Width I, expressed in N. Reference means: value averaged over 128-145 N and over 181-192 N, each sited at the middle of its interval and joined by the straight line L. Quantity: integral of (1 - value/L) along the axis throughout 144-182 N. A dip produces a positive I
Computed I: 2.6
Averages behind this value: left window 2.71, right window 1.99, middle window 2.18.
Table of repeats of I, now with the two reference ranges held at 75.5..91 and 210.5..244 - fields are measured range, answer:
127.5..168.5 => 4.2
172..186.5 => 6.2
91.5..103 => 0.3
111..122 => 0.7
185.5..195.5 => 1.2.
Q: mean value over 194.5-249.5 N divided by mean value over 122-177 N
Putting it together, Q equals 1.22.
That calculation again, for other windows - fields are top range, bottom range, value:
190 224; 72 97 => 1.10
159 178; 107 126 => 0.76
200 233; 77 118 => 1.11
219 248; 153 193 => 1.39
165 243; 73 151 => 0.97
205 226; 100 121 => 1.15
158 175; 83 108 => 0.77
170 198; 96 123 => 0.80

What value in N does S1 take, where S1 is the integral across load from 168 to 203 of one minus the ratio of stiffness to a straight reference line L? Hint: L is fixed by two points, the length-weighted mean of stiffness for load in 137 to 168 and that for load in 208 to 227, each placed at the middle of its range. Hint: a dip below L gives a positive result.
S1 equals 6.89 N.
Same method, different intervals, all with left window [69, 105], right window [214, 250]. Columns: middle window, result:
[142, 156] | 1.2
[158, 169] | 2.1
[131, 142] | 0.1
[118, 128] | 0.6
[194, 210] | -1.6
